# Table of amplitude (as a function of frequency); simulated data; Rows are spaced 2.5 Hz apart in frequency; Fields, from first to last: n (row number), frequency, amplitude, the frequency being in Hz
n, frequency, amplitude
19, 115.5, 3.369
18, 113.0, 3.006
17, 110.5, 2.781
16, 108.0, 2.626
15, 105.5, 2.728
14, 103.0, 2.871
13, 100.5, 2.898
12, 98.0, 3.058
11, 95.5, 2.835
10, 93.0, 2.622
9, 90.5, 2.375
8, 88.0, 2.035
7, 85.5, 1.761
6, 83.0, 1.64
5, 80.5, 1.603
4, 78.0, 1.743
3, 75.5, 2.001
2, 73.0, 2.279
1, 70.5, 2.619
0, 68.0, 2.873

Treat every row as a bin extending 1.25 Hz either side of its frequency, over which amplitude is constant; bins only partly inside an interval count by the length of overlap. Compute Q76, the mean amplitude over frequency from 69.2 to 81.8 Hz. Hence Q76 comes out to 2.05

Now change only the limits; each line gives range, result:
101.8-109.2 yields 2.74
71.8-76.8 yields 2.13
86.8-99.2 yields 2.59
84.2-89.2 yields 1.89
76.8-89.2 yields 1.76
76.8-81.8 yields 1.67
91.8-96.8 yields 2.73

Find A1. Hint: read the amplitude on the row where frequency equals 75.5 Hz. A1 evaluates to 2.001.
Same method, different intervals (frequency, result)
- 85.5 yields 1.761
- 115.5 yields 3.369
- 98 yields 3.058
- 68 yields 2.873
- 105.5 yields 2.728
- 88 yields 2.035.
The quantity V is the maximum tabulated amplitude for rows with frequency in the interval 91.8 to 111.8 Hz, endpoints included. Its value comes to 3.058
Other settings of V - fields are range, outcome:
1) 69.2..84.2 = 2.619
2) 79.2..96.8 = 2.835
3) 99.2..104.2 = 2.898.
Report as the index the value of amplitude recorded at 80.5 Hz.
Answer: 1.603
